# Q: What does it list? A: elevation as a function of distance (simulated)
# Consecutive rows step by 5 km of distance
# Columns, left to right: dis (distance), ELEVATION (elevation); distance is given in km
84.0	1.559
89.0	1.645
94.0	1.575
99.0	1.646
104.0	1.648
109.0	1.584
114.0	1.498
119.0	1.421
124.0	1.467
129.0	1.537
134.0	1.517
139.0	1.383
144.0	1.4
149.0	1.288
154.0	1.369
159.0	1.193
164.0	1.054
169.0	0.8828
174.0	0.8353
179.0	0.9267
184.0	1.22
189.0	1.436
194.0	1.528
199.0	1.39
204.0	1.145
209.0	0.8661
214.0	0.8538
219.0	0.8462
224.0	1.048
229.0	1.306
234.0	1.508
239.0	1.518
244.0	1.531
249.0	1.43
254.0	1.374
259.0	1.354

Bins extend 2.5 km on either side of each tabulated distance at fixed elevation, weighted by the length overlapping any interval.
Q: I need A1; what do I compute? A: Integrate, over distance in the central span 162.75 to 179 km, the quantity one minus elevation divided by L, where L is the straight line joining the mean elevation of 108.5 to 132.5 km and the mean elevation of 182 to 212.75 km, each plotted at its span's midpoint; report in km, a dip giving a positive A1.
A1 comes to 5.1 km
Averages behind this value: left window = 1.5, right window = 1.25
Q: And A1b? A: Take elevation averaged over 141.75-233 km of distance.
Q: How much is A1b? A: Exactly 1.15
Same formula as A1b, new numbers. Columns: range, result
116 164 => 1.38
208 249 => 1.21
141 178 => 1.14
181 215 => 1.22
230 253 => 1.48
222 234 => 1.25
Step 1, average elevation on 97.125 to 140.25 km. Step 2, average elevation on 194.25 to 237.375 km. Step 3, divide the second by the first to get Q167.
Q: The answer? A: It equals 0.75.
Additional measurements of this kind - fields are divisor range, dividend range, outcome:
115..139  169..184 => 0.64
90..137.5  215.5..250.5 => 0.84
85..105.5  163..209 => 0.71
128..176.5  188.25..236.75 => 0.96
